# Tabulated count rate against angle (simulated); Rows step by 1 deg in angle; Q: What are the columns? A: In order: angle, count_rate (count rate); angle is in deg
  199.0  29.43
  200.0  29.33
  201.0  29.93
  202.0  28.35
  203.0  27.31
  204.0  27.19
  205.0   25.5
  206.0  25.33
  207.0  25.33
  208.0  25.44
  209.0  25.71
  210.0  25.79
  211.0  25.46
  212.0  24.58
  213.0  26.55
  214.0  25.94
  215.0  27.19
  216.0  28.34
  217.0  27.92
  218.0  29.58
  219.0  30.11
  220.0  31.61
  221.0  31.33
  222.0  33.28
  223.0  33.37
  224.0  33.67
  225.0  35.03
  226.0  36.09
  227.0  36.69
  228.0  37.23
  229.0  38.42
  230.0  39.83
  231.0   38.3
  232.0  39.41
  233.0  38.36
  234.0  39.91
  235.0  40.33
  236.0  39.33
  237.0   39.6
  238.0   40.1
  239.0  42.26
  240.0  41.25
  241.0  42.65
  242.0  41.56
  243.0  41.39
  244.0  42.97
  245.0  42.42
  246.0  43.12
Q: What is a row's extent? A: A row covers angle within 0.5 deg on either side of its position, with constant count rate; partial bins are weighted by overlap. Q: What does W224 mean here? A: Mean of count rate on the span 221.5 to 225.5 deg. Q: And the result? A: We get 33.8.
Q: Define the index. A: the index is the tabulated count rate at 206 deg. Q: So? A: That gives 25.33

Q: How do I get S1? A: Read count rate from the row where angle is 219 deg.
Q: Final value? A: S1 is 30.11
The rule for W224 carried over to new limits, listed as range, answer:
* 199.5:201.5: 29.6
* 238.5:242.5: 41.9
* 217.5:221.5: 30.7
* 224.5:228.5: 36.3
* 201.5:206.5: 26.7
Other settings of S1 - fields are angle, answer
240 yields 41.25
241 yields 42.65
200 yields 29.33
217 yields 27.92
